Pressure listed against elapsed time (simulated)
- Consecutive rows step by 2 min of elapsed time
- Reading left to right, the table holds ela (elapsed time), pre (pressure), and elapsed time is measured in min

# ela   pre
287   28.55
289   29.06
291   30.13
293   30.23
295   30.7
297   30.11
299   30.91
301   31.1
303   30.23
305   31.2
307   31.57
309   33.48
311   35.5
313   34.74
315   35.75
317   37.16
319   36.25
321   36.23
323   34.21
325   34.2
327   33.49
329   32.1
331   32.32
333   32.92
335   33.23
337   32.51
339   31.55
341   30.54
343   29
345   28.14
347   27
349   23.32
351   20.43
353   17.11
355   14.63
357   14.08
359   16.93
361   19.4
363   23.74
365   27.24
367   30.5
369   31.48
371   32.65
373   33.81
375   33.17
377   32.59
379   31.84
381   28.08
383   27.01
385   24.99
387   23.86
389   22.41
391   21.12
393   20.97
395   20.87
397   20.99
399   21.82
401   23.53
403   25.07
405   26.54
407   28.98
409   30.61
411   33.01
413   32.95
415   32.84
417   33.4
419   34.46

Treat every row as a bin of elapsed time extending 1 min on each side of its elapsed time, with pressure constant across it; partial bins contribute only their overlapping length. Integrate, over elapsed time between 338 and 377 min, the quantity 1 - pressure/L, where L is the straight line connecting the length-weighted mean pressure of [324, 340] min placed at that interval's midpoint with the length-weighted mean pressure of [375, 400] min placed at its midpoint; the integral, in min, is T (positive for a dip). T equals 4.5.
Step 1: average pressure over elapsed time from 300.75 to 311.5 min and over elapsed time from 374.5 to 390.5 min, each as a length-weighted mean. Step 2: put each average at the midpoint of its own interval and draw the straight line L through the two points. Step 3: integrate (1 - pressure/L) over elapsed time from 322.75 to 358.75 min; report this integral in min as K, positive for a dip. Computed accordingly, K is 3.26 min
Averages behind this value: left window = 32.1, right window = 27.6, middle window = 27.5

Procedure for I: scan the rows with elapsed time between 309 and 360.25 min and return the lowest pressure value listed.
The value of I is 14.08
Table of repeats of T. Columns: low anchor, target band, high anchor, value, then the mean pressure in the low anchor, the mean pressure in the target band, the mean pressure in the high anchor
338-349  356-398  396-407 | 0.65 min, 28.7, 25.6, 24.1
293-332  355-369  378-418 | 3.40 min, 33.1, 22.1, 26.5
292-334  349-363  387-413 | 5.32 min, 33.1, 18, 24.9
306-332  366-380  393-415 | -1.40 min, 34.4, 32.3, 26.5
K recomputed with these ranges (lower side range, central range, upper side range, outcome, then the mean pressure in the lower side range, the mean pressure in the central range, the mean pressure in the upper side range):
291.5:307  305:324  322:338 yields -1.7 min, 30.7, 34.8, 33.1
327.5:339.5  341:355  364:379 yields 3.6 min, 32.5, 23.9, 31.6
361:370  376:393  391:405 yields -1.1 min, 27.3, 26.2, 22.4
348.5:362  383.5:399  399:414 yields 1.7 min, 17.8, 22.3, 28.2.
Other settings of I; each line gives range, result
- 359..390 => 16.93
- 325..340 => 31.55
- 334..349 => 23.32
